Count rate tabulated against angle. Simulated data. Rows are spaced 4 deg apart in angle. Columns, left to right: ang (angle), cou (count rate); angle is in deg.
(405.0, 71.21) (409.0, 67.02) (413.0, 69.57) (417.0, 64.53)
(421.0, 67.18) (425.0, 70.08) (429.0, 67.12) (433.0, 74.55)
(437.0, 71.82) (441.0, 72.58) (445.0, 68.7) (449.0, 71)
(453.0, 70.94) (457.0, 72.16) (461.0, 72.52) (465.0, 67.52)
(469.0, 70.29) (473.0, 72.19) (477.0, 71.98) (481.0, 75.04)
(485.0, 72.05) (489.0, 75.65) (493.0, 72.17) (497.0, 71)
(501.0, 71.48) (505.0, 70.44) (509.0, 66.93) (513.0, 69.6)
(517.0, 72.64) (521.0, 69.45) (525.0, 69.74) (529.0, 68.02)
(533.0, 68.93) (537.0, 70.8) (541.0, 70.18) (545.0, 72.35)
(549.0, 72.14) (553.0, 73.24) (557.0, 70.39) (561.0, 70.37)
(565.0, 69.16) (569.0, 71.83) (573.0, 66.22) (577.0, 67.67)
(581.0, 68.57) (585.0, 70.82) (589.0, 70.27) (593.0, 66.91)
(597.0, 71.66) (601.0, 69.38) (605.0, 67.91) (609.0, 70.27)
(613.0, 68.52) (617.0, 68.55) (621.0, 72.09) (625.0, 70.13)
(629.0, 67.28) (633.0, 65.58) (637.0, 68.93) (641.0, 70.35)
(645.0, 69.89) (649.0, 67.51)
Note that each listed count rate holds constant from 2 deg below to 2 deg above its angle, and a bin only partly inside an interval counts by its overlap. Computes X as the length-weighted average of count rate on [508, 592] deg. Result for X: 70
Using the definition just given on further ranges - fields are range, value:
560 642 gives 69.1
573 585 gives 68.3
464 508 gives 71.8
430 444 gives 72.3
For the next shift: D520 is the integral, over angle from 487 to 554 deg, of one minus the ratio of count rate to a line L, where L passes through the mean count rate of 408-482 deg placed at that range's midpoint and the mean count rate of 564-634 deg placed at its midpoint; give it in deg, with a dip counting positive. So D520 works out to -1.1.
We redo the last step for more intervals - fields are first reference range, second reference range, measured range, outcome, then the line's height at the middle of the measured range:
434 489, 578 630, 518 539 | 0.3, 70.6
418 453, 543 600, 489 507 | -0.4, 70.2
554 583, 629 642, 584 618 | -0.3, 68.7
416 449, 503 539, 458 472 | -0.1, 69.7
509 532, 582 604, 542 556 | -0.5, 69.6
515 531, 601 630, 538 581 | -0.4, 69.7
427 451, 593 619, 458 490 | -0.7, 70.6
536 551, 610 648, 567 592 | 0.4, 70.4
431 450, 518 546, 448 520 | -0.5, 70.9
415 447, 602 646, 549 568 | -0.5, 69.2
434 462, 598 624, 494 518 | 0.2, 70.8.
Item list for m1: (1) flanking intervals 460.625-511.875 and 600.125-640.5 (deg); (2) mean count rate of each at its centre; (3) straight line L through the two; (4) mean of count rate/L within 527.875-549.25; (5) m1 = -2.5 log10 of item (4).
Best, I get 0.001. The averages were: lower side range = 71.4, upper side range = 68.9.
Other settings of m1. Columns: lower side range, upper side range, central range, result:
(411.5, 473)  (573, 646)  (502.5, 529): 0.00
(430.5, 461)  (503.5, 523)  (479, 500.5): -0.04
